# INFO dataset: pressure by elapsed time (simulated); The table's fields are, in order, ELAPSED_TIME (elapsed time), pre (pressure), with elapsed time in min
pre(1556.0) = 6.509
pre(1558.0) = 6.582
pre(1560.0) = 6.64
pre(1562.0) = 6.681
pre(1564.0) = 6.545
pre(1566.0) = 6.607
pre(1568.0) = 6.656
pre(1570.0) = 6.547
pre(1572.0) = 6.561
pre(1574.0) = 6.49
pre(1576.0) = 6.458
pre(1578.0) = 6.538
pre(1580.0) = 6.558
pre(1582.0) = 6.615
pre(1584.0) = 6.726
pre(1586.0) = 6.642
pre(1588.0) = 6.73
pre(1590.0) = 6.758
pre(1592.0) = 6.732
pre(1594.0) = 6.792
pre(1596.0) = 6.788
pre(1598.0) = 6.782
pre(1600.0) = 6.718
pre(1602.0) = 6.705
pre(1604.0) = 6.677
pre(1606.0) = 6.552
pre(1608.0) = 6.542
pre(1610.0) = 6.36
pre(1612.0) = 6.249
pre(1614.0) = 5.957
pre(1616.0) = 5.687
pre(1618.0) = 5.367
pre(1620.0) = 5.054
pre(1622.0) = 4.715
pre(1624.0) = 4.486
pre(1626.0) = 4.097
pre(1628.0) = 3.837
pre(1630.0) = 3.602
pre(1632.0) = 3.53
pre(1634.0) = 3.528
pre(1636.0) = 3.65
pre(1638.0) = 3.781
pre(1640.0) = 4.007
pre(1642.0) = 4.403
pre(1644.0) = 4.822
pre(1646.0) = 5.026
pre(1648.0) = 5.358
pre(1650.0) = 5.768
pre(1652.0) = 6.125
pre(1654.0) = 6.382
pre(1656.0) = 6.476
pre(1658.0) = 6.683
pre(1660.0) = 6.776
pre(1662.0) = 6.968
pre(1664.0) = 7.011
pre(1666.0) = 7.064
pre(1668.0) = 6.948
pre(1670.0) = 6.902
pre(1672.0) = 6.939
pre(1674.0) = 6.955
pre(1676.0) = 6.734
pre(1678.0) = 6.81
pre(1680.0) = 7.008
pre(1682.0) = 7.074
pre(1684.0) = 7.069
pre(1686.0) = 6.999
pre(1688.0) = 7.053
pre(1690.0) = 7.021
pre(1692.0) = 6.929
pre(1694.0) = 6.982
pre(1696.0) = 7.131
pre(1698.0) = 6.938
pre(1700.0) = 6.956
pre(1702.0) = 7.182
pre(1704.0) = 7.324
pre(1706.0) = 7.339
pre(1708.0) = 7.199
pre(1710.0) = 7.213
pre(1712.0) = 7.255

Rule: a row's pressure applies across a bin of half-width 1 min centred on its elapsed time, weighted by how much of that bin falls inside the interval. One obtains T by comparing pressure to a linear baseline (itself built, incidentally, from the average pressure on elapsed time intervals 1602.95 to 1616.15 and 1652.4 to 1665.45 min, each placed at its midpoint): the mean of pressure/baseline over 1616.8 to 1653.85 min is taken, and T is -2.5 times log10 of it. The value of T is 0.39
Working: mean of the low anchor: 6.33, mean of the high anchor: 6.7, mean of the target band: 4.56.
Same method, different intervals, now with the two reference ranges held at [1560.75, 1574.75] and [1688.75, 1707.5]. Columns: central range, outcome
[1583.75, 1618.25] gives 0.034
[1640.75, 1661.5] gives 0.193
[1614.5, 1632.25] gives 0.432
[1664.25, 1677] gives 0.009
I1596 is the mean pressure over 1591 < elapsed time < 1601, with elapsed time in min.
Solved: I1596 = 6.76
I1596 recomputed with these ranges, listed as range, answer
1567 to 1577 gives 6.54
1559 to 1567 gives 6.62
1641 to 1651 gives 5.08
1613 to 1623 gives 5.36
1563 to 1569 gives 6.6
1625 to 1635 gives 3.72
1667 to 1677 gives 6.9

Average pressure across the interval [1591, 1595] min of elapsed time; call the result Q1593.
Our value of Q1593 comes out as 6.76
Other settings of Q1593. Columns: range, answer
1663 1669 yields 7.01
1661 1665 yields 6.99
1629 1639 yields 3.62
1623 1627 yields 4.29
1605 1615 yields 6.33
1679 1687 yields 7.04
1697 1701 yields 6.95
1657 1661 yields 6.73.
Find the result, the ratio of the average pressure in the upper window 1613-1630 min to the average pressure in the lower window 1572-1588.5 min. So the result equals 0.7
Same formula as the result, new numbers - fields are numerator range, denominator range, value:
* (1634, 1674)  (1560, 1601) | 0.88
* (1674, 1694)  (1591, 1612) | 1.05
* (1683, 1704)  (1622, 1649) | 1.68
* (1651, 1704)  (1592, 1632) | 1.21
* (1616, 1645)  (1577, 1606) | 0.64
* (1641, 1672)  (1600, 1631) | 1.13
